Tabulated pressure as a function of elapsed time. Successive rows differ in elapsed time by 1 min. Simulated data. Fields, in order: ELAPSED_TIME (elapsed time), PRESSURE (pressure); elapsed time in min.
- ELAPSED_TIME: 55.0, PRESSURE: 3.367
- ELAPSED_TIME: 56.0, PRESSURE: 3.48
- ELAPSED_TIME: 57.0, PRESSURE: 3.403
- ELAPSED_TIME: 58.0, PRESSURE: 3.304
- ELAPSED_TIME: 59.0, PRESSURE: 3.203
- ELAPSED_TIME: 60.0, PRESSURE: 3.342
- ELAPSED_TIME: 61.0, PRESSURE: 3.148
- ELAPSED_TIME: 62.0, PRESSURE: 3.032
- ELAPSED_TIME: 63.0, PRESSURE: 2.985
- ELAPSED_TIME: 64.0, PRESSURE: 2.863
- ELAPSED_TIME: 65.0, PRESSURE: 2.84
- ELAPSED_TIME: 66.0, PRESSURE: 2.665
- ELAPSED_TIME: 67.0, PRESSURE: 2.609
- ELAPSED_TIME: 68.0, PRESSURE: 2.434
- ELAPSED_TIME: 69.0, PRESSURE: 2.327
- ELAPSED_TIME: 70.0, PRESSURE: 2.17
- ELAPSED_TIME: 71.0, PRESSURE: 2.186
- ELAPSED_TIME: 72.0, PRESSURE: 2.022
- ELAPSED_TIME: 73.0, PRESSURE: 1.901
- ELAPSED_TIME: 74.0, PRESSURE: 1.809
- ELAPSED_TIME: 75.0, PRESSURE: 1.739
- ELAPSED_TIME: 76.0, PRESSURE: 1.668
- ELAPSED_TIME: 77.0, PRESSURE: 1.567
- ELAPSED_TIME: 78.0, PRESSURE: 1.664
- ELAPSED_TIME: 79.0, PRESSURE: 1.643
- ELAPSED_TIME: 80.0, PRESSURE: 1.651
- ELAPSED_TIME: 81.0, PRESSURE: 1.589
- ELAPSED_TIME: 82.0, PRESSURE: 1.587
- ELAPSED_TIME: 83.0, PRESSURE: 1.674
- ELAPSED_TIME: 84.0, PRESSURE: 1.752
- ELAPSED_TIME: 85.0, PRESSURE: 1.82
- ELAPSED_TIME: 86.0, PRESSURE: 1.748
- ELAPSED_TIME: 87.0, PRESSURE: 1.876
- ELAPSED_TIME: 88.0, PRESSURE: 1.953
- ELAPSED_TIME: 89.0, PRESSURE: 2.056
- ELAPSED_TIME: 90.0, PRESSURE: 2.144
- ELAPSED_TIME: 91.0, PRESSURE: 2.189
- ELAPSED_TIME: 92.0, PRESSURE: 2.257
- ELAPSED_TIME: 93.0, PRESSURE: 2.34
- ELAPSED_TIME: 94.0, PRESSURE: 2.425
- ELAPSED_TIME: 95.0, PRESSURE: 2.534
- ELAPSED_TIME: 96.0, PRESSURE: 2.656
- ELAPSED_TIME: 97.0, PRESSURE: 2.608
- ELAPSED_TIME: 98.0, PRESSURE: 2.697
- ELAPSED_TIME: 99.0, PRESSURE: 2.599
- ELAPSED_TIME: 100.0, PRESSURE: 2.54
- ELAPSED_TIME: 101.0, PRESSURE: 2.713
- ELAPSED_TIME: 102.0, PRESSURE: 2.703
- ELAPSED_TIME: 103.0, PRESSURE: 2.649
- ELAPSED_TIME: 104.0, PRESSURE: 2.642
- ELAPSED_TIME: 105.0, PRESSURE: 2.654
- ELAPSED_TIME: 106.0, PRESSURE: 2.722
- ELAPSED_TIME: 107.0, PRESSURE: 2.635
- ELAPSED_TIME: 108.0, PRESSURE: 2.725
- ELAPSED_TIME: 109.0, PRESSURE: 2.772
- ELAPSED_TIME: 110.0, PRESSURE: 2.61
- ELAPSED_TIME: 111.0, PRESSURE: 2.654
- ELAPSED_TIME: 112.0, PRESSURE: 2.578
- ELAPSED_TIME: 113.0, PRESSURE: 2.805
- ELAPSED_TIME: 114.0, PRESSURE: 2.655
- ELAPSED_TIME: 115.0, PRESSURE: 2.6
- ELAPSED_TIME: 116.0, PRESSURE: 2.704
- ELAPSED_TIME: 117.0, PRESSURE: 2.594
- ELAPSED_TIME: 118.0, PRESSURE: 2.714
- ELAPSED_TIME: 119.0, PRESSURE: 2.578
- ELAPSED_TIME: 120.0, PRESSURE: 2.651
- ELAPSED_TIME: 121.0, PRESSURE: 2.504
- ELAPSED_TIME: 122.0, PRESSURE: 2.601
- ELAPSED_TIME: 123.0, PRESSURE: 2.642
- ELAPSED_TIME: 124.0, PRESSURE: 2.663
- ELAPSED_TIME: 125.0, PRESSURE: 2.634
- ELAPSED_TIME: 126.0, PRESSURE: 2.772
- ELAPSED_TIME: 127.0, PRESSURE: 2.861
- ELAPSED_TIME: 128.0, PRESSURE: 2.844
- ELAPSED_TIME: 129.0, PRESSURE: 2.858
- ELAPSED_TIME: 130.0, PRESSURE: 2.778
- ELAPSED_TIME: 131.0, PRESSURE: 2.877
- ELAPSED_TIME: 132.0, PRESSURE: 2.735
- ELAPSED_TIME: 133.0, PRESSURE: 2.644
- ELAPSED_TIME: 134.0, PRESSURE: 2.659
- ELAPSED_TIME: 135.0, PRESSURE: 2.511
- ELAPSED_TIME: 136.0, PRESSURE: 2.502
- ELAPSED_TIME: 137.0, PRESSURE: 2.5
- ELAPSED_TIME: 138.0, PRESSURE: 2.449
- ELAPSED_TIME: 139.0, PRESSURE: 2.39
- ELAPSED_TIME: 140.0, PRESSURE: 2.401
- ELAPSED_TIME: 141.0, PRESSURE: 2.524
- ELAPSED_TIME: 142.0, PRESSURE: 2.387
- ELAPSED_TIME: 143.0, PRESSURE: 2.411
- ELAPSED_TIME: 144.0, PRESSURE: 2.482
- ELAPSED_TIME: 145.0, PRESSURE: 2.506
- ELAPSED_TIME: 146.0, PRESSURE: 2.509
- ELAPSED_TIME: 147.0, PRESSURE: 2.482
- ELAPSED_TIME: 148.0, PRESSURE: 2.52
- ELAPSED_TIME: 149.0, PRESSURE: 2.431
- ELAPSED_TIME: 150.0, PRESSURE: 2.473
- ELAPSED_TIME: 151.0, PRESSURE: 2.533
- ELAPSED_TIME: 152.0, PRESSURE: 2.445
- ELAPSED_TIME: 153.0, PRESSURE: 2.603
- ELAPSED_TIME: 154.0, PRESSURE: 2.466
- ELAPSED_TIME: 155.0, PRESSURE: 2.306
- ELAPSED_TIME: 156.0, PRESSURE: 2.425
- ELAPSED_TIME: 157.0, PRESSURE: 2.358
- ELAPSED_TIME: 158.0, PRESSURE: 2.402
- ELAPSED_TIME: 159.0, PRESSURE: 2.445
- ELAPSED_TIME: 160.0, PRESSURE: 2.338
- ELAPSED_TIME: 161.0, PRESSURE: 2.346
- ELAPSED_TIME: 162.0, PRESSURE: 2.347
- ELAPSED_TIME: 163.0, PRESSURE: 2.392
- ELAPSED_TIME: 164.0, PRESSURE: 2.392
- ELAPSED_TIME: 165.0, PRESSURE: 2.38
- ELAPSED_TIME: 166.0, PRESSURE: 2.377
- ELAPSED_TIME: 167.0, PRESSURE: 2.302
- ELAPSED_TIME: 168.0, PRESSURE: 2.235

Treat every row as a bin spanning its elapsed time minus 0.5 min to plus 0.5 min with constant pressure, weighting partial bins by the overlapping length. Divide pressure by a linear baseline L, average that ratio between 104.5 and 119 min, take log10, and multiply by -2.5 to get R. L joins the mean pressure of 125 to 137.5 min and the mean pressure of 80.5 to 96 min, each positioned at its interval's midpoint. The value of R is -0.12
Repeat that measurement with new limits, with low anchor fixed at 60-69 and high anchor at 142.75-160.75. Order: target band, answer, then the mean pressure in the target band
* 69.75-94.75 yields 0.40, 1.9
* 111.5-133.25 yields -0.05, 2.7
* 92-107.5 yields 0.03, 2.6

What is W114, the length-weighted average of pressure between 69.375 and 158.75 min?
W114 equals 2.4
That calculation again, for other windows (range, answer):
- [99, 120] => 2.66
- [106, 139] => 2.66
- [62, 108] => 2.25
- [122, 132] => 2.76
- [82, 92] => 1.91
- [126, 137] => 2.72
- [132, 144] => 2.5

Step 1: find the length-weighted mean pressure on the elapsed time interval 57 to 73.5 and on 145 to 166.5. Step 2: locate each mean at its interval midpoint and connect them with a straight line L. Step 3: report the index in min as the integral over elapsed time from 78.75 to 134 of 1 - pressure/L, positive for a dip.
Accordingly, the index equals 2.4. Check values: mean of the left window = 2.71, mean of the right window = 2.43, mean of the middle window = 2.46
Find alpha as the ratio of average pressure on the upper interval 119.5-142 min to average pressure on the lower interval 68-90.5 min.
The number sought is 1.4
